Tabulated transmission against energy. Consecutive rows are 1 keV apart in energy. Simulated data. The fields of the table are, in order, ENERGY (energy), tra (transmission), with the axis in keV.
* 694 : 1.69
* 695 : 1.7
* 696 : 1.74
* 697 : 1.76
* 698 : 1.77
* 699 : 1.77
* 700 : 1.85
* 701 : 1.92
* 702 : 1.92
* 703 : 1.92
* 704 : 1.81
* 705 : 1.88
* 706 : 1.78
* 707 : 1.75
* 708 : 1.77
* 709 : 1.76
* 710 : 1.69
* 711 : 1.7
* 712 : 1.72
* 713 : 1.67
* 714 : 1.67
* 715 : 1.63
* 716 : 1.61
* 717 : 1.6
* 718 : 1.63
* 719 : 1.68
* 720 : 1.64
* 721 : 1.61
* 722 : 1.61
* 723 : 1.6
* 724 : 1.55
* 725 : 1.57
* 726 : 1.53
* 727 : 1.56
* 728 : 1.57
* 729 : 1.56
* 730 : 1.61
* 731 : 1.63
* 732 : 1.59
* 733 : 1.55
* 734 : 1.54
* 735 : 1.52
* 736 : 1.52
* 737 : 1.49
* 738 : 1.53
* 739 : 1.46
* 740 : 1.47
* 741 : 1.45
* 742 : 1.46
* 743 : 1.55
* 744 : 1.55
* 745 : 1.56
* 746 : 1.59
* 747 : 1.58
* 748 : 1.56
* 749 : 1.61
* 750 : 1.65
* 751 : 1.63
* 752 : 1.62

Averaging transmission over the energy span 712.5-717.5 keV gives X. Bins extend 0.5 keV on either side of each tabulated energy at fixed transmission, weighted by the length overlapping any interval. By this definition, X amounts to 1.64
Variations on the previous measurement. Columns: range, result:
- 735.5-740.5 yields 1.49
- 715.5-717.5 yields 1.6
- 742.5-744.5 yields 1.55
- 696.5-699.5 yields 1.77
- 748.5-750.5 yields 1.63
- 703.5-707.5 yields 1.81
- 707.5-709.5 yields 1.77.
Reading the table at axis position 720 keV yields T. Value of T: 1.64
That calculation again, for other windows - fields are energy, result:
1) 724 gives 1.55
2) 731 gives 1.63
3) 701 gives 1.92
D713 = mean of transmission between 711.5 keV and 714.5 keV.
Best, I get 1.69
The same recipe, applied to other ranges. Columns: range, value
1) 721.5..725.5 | 1.58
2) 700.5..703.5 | 1.92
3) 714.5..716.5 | 1.62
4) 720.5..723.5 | 1.61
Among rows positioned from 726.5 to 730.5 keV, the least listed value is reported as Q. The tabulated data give 1.56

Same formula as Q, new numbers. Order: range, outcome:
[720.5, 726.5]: 1.53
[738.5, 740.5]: 1.46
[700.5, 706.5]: 1.78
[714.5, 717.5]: 1.6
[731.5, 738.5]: 1.49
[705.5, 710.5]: 1.69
